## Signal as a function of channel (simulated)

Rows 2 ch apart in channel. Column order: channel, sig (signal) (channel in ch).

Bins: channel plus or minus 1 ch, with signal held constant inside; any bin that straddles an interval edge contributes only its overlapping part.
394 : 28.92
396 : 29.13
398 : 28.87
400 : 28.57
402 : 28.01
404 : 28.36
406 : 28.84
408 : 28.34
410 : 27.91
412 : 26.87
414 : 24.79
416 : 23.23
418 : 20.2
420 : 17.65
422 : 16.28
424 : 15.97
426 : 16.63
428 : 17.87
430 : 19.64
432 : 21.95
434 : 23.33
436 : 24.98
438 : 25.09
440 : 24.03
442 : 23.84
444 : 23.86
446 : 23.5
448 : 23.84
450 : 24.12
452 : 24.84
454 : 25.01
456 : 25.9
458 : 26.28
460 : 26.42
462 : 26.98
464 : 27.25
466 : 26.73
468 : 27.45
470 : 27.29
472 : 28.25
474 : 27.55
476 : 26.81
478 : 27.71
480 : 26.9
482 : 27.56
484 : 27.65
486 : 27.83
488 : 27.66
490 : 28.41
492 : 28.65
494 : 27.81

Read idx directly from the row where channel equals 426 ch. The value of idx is 16.63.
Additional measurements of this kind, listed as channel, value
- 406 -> 28.84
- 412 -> 26.87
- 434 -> 23.33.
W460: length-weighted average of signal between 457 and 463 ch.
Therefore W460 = 26.6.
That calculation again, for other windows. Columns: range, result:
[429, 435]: 21.6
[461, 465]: 27.1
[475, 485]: 27.3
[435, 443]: 24.5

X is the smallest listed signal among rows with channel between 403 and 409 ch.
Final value 28.34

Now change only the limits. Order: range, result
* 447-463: 23.84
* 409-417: 23.23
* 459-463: 26.42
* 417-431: 15.97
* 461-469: 26.73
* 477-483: 26.9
